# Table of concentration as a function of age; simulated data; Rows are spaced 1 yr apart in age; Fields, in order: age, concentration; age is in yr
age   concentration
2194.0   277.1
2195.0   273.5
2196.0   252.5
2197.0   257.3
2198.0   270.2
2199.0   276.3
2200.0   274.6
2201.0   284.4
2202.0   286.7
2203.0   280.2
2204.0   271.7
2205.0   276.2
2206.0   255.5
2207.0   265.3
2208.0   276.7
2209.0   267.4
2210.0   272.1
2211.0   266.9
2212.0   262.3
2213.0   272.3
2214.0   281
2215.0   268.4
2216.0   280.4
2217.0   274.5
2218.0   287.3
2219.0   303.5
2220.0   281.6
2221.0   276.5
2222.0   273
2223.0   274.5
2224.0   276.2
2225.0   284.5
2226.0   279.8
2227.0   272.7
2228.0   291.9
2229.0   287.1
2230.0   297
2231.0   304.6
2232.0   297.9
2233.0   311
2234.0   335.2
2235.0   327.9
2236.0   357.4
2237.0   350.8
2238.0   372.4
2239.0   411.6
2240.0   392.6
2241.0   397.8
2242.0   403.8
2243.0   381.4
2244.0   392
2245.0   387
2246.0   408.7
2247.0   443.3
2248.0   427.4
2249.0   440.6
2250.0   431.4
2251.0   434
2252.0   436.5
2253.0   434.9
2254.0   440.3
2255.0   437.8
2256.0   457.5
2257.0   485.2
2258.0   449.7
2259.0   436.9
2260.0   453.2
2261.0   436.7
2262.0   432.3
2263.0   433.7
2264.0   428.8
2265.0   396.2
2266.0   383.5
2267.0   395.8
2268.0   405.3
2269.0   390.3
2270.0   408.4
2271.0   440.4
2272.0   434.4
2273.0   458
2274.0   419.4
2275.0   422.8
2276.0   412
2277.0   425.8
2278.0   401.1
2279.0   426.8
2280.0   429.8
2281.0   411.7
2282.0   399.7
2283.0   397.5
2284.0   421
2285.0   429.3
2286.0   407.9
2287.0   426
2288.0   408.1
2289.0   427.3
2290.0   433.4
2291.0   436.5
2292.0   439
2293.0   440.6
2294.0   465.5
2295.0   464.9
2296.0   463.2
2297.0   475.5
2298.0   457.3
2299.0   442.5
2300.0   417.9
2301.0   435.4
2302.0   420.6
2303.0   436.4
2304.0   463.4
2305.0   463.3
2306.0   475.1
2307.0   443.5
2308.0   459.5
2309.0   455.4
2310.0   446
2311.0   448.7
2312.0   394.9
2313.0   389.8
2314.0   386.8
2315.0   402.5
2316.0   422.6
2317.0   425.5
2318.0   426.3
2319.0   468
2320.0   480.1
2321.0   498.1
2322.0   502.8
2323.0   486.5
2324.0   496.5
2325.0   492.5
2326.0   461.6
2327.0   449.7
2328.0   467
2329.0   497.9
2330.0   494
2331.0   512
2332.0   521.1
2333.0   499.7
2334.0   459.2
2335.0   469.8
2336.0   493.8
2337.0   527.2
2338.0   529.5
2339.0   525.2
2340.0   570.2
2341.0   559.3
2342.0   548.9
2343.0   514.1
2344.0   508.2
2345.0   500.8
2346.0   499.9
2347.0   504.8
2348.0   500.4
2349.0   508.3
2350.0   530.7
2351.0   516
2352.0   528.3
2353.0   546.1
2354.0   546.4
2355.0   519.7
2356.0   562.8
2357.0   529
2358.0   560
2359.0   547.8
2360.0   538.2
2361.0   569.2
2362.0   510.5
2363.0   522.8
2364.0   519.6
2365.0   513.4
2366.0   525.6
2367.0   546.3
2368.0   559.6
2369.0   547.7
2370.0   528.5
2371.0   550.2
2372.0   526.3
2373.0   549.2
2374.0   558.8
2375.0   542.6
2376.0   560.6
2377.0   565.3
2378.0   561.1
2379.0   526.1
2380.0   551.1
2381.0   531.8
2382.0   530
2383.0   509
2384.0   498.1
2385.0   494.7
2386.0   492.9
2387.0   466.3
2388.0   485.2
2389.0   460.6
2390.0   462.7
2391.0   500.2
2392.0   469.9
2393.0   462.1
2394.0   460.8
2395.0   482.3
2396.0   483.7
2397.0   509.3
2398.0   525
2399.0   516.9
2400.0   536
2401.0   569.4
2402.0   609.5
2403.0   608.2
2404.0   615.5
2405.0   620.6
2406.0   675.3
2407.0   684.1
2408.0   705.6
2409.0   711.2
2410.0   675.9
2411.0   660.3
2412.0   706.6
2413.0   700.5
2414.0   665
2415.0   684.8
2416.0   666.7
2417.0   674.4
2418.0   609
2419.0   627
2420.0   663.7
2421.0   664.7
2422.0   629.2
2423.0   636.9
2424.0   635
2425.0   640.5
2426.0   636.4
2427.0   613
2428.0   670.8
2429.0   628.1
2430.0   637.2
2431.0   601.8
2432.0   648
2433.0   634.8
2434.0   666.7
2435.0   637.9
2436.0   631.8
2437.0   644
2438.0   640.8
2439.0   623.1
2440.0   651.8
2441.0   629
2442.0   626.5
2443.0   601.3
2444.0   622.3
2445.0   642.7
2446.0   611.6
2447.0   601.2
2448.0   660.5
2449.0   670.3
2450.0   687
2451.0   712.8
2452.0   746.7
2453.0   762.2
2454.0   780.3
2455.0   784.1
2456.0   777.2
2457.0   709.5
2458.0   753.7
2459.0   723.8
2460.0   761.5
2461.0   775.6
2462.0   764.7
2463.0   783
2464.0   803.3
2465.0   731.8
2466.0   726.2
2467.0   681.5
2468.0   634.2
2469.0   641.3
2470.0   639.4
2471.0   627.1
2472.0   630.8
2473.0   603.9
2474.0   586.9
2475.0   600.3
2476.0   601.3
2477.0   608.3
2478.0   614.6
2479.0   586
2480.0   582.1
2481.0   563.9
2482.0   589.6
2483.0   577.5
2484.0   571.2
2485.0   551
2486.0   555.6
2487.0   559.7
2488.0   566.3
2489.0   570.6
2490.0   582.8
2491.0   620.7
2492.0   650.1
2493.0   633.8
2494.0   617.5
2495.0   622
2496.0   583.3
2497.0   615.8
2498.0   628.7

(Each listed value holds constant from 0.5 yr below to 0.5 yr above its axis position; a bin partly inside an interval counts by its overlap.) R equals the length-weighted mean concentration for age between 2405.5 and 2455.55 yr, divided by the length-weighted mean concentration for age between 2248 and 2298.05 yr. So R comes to 1.5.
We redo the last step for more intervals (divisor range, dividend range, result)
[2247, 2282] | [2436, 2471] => 1.62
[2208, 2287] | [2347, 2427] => 1.52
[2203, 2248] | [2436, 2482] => 2.14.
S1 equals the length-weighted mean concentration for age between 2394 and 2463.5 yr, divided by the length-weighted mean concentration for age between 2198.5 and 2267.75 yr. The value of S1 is 1.9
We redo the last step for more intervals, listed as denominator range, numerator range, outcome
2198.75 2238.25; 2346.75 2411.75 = 1.89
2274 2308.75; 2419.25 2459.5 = 1.53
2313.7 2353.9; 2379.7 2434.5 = 1.20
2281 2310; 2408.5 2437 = 1.48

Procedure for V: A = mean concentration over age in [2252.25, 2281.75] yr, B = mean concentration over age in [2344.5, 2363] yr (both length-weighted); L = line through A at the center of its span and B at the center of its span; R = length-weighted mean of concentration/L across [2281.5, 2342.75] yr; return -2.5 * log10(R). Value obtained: 0.05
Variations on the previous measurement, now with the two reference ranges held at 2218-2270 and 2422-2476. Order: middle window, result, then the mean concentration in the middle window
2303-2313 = 0.05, 446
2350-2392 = 0.06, 528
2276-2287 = 0.03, 415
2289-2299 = -0.01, 451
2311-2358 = 0.03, 493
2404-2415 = -0.11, 678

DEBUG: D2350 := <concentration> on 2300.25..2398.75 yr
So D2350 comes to 499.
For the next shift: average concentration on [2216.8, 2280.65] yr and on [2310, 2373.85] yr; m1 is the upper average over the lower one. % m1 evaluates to 1.32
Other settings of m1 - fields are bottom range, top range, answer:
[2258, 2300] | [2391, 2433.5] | 1.44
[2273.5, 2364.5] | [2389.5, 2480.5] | 1.36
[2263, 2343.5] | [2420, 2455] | 1.45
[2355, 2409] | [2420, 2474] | 1.25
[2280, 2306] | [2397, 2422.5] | 1.46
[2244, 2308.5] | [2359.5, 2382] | 1.25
